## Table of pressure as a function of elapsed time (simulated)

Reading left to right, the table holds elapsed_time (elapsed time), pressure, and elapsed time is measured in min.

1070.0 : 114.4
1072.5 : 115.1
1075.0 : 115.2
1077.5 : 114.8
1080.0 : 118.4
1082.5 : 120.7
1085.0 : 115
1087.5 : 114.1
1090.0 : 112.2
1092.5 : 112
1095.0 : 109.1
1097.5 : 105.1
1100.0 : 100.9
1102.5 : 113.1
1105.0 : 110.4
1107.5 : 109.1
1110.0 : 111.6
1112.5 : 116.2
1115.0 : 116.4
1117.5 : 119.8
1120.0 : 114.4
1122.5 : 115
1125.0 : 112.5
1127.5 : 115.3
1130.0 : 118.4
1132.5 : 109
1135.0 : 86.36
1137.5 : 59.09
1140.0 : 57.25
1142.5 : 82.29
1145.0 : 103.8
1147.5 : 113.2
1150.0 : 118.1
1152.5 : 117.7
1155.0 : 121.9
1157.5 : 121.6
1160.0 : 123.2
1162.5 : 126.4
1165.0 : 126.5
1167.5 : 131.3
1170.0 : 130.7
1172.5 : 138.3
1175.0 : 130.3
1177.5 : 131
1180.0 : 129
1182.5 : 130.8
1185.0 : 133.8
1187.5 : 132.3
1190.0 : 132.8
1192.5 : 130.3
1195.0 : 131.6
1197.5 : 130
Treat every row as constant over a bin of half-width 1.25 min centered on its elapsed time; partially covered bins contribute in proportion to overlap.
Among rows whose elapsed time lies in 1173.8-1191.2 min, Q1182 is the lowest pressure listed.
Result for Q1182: 129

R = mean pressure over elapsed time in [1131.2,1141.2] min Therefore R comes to 78.2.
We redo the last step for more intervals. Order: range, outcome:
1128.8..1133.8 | 113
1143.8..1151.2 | 112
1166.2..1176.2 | 133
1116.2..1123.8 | 116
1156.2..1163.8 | 124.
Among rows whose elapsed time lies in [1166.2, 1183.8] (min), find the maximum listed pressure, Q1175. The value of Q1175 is 138.3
